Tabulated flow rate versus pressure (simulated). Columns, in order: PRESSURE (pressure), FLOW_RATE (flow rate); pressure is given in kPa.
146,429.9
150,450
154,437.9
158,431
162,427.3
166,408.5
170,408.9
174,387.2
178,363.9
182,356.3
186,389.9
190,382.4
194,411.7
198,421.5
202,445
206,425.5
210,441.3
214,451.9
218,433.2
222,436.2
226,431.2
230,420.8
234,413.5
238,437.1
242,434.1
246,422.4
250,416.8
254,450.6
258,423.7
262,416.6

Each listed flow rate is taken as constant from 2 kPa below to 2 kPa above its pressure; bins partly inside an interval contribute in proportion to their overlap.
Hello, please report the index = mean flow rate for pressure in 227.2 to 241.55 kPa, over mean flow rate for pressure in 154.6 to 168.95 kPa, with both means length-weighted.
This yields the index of 1.01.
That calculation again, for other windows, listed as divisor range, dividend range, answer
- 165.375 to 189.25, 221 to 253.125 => 1.11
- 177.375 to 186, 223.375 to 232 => 1.16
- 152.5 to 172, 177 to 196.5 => 0.91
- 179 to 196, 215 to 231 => 1.13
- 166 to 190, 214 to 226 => 1.14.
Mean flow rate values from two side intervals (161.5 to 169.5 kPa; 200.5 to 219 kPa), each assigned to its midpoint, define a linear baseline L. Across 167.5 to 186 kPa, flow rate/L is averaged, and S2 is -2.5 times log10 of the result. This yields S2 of 0.11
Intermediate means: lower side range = 414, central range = 381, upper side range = 440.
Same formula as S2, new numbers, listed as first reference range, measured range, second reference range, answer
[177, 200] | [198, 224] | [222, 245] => -0.075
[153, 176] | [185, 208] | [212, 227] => 0.040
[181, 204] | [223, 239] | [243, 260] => -0.015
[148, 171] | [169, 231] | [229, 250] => 0.035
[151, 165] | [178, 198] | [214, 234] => 0.119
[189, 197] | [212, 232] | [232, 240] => -0.043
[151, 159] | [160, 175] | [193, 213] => 0.067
